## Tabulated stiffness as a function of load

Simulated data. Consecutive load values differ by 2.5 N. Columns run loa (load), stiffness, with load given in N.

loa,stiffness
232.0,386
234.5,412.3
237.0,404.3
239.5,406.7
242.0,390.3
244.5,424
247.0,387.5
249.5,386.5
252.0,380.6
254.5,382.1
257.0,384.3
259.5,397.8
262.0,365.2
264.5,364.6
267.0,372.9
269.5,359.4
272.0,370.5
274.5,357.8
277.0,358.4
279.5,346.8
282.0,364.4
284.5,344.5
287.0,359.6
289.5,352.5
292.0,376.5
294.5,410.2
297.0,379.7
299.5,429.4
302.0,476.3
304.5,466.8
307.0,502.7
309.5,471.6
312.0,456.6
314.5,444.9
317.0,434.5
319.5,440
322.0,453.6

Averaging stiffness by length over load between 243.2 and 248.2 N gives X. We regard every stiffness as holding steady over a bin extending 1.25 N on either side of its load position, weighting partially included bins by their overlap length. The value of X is 406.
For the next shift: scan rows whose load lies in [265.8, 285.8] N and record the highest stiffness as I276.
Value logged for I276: 372.9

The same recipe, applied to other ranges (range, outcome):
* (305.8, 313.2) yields 502.7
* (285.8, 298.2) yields 410.2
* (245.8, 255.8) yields 387.5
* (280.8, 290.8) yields 364.4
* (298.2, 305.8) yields 476.3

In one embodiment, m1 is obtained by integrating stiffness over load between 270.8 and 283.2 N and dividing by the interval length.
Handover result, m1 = 360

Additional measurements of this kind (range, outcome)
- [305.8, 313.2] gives 477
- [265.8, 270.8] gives 366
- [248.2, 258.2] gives 383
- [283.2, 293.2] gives 358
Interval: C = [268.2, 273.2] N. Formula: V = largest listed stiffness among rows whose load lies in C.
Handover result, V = 370.5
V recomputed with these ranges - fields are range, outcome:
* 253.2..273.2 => 397.8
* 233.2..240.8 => 412.3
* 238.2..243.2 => 406.7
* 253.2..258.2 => 384.3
